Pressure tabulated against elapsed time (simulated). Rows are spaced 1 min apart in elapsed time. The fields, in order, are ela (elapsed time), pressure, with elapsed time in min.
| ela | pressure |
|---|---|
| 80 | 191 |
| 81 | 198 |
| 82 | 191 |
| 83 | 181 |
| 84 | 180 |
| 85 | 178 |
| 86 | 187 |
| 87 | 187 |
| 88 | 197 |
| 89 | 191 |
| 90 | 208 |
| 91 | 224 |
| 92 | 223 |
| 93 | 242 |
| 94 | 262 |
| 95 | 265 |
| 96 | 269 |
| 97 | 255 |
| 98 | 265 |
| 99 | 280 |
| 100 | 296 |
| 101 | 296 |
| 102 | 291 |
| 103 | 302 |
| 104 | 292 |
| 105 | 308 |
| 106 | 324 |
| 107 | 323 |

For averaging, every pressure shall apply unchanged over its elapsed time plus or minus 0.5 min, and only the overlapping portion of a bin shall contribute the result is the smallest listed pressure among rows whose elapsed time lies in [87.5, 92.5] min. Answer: 191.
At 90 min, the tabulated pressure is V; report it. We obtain 208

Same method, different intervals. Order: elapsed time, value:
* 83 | 181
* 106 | 324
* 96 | 269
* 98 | 265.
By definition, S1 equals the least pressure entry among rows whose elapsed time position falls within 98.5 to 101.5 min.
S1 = 280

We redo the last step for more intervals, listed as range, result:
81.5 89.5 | 178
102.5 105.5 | 292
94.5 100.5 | 255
